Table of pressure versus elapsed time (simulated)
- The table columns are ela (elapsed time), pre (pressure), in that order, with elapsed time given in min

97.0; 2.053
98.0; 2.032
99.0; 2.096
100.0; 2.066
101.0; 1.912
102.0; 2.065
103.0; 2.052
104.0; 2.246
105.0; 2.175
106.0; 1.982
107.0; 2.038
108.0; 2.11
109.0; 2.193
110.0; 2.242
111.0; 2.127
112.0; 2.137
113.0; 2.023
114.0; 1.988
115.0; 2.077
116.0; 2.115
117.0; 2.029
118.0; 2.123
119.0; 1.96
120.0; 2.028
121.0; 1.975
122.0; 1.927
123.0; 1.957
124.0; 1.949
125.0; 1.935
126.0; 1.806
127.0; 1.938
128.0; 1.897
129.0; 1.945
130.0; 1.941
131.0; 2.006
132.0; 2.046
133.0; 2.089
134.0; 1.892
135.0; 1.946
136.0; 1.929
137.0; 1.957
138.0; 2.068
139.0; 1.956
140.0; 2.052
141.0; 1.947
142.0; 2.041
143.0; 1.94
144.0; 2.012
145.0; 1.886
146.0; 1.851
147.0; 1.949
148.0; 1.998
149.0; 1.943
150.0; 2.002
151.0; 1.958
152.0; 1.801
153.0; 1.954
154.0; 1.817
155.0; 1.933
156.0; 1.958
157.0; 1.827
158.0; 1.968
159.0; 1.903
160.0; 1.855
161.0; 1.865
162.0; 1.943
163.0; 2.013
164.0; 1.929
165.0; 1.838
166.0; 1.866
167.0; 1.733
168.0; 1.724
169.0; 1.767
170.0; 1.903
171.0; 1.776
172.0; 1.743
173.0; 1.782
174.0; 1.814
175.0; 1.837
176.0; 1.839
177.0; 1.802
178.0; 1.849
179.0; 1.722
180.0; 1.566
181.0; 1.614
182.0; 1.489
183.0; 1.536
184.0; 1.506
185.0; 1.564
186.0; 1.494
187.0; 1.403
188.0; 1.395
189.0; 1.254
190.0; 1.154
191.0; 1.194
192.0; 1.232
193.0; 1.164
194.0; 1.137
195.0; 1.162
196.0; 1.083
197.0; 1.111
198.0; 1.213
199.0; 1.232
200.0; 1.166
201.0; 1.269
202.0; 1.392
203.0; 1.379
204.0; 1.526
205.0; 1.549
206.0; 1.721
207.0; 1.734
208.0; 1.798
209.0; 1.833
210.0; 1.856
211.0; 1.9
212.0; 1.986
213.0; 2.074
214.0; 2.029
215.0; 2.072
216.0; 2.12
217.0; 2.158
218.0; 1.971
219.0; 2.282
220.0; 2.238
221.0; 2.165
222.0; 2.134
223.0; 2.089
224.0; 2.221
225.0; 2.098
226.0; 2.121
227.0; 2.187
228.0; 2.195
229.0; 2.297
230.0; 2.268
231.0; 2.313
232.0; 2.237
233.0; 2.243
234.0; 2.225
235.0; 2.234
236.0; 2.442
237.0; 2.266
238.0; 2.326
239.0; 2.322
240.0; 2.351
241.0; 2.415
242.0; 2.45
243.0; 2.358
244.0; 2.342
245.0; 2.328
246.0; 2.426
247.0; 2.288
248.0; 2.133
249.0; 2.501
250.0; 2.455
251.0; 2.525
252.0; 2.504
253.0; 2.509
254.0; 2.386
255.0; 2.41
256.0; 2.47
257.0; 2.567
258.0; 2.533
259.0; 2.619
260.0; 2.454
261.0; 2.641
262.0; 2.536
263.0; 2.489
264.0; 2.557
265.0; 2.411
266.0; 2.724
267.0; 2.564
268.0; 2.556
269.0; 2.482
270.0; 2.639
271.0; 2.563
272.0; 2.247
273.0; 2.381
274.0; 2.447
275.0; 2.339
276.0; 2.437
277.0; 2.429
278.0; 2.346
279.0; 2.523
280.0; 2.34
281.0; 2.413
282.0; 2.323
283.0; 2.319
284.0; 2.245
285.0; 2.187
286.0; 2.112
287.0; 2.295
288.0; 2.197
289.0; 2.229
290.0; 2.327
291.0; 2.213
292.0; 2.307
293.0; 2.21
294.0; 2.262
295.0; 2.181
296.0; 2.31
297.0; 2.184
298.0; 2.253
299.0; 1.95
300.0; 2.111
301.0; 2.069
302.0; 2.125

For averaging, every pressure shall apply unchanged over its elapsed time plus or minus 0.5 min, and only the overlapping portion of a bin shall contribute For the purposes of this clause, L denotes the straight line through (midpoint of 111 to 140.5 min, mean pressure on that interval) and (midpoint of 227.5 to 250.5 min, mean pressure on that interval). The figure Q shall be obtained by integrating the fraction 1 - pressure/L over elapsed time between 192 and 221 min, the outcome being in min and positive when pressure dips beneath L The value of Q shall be 7.6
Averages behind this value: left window 1.99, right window 2.32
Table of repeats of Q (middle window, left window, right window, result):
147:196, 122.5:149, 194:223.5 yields 4.07 min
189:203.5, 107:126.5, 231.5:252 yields 6.66 min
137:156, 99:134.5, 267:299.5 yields 1.19 min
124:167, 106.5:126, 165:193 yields -2.29 min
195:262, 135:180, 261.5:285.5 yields 4.16 min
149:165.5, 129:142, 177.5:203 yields -1.68 min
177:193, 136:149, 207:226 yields 4.36 min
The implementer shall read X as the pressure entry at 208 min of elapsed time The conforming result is 1.798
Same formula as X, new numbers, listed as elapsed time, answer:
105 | 2.175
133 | 2.089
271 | 2.563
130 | 1.941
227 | 2.187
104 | 2.246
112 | 2.137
